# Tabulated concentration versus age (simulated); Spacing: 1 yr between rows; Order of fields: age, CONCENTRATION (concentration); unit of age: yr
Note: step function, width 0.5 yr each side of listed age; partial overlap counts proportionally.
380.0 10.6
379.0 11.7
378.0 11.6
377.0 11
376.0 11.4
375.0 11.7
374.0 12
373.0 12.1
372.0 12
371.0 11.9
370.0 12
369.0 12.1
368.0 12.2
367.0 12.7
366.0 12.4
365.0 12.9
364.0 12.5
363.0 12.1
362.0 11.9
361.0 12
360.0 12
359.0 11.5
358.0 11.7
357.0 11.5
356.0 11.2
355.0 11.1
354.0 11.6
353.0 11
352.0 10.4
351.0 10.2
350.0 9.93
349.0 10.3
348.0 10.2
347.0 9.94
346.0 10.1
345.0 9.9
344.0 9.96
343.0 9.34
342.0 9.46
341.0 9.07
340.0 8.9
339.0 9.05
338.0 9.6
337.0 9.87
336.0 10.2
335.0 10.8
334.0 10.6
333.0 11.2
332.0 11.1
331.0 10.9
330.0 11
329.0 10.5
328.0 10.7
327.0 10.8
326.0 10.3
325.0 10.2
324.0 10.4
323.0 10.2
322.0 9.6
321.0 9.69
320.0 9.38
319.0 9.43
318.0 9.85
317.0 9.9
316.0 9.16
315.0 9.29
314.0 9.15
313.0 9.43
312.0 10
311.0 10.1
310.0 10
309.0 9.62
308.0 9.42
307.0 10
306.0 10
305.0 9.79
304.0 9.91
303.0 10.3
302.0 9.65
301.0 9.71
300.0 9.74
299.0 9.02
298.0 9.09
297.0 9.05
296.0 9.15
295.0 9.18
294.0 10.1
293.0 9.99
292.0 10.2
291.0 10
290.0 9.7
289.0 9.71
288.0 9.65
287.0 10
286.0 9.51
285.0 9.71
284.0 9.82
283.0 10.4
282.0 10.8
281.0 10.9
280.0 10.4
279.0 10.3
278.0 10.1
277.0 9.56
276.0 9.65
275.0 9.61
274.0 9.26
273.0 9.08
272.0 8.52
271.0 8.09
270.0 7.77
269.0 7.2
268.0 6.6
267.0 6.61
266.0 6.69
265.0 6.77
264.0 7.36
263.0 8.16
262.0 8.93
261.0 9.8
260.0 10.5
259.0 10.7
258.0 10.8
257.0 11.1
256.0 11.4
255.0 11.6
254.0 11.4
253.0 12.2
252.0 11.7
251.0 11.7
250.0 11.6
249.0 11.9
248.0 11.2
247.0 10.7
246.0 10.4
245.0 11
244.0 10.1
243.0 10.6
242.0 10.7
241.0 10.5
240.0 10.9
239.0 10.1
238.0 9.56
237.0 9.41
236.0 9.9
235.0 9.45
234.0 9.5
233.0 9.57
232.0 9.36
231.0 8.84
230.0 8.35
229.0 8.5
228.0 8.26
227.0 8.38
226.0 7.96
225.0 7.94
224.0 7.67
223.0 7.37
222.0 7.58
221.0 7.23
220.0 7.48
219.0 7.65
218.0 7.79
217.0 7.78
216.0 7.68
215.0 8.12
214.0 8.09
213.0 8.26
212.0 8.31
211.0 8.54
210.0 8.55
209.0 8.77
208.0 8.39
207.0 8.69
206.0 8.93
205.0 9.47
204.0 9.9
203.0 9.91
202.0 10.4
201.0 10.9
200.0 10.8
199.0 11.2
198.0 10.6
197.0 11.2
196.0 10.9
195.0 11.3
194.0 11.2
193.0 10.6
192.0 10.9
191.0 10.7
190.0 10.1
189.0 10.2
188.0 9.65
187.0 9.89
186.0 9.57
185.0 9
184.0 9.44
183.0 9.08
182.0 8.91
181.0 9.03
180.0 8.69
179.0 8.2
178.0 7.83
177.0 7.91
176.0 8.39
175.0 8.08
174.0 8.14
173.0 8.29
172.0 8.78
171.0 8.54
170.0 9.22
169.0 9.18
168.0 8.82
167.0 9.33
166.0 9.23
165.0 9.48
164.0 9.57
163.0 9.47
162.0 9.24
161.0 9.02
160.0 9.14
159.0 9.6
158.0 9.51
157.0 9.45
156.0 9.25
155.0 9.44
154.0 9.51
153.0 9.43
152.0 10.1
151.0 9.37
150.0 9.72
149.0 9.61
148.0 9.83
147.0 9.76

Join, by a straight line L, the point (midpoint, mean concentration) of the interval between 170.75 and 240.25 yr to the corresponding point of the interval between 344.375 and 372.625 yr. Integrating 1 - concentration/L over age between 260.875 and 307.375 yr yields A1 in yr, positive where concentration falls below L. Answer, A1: 4.6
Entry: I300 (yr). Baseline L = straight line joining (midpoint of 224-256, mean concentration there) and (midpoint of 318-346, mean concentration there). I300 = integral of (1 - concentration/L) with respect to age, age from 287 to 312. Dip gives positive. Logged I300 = 0.9 yr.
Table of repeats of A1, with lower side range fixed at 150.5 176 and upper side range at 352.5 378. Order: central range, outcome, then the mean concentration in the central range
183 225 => 1.8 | 9.27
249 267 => 0.5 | 10.1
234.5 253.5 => -0.9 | 10.7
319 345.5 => 3.1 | 10.1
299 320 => 2.7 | 9.7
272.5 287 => 1.0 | 9.94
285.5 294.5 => 0.8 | 9.87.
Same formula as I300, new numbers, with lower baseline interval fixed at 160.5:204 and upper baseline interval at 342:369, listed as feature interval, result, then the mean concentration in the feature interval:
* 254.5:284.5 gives 3.1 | 9.28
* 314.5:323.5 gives 1.0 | 9.61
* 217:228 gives 2.4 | 7.73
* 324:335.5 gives 0.2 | 10.7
